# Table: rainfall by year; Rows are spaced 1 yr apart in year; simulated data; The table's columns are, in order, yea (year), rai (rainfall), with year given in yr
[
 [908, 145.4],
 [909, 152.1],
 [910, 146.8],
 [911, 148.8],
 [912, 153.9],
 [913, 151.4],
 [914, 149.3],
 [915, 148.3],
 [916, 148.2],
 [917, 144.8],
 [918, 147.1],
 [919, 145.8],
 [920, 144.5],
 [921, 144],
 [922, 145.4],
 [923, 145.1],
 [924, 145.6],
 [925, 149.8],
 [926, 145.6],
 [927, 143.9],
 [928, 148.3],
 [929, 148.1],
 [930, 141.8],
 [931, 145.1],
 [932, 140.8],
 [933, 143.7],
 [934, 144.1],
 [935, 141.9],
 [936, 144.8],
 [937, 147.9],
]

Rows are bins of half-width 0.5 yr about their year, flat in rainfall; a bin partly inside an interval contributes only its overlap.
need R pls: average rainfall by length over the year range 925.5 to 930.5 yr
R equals 146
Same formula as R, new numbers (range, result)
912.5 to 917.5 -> 148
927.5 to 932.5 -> 145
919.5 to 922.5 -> 145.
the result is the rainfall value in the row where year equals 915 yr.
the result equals 148.3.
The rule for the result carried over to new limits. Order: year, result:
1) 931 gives 145.1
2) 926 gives 145.6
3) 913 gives 151.4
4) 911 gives 148.8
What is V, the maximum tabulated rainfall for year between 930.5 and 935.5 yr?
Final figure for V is 145.1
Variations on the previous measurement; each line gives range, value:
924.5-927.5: 149.8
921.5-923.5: 145.4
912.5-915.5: 151.4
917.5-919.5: 147.1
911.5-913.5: 153.9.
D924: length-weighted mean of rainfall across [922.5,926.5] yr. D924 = 147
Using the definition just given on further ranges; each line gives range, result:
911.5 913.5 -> 153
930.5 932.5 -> 143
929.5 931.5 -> 143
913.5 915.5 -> 149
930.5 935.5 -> 143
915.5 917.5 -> 146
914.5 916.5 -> 148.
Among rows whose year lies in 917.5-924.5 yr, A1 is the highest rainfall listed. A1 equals 147.1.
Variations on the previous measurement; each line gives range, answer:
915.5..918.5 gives 148.2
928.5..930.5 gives 148.1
